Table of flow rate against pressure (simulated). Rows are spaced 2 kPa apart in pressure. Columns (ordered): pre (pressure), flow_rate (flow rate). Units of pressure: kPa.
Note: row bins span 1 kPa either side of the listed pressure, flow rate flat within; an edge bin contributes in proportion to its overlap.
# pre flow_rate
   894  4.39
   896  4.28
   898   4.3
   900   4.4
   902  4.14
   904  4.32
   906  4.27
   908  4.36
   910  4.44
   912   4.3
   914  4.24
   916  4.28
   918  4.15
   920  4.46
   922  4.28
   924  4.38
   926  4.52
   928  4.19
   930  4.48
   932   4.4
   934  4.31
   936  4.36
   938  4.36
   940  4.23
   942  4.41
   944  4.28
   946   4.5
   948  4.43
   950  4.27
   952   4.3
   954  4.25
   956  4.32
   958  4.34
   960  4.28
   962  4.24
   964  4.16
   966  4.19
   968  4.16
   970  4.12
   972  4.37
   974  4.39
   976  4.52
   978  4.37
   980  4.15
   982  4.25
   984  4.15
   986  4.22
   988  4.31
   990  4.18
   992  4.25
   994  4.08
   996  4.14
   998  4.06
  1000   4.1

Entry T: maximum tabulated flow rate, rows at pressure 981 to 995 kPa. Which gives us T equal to 4.31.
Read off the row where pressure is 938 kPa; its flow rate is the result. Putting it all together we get 4.36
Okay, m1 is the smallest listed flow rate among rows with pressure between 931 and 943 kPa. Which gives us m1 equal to 4.23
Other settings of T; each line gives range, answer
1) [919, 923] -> 4.46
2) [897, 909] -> 4.4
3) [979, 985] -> 4.25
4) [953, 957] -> 4.32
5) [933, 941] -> 4.36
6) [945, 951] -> 4.5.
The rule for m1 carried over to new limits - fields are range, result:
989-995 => 4.08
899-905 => 4.14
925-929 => 4.19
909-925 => 4.15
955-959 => 4.32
